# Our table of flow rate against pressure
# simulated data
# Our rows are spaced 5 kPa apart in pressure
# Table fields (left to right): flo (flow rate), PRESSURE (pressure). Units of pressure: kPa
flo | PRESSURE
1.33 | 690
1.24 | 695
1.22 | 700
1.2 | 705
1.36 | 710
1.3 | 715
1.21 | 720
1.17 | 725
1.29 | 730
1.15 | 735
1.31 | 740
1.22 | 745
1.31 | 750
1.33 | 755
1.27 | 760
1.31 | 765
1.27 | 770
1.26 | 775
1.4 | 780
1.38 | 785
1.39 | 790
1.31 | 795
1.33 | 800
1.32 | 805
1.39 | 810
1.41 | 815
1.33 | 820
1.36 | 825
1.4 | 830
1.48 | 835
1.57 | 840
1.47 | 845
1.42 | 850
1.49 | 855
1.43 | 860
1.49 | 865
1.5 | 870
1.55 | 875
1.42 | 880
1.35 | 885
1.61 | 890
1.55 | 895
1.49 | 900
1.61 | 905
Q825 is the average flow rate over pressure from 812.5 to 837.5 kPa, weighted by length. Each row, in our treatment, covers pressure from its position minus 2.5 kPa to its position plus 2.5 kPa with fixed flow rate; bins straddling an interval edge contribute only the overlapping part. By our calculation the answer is 1.4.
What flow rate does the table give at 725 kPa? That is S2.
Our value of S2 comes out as 1.17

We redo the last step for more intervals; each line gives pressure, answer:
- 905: 1.61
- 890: 1.61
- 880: 1.42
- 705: 1.2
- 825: 1.36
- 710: 1.36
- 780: 1.4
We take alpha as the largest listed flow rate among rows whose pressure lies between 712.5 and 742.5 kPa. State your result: 1.31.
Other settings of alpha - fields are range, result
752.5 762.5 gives 1.33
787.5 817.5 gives 1.41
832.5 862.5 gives 1.57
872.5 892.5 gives 1.61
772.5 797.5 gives 1.4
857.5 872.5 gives 1.5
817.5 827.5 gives 1.36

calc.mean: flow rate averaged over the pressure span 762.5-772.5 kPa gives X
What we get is 1.29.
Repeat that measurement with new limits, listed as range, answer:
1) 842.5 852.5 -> 1.44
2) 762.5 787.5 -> 1.32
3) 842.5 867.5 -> 1.46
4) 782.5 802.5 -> 1.35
